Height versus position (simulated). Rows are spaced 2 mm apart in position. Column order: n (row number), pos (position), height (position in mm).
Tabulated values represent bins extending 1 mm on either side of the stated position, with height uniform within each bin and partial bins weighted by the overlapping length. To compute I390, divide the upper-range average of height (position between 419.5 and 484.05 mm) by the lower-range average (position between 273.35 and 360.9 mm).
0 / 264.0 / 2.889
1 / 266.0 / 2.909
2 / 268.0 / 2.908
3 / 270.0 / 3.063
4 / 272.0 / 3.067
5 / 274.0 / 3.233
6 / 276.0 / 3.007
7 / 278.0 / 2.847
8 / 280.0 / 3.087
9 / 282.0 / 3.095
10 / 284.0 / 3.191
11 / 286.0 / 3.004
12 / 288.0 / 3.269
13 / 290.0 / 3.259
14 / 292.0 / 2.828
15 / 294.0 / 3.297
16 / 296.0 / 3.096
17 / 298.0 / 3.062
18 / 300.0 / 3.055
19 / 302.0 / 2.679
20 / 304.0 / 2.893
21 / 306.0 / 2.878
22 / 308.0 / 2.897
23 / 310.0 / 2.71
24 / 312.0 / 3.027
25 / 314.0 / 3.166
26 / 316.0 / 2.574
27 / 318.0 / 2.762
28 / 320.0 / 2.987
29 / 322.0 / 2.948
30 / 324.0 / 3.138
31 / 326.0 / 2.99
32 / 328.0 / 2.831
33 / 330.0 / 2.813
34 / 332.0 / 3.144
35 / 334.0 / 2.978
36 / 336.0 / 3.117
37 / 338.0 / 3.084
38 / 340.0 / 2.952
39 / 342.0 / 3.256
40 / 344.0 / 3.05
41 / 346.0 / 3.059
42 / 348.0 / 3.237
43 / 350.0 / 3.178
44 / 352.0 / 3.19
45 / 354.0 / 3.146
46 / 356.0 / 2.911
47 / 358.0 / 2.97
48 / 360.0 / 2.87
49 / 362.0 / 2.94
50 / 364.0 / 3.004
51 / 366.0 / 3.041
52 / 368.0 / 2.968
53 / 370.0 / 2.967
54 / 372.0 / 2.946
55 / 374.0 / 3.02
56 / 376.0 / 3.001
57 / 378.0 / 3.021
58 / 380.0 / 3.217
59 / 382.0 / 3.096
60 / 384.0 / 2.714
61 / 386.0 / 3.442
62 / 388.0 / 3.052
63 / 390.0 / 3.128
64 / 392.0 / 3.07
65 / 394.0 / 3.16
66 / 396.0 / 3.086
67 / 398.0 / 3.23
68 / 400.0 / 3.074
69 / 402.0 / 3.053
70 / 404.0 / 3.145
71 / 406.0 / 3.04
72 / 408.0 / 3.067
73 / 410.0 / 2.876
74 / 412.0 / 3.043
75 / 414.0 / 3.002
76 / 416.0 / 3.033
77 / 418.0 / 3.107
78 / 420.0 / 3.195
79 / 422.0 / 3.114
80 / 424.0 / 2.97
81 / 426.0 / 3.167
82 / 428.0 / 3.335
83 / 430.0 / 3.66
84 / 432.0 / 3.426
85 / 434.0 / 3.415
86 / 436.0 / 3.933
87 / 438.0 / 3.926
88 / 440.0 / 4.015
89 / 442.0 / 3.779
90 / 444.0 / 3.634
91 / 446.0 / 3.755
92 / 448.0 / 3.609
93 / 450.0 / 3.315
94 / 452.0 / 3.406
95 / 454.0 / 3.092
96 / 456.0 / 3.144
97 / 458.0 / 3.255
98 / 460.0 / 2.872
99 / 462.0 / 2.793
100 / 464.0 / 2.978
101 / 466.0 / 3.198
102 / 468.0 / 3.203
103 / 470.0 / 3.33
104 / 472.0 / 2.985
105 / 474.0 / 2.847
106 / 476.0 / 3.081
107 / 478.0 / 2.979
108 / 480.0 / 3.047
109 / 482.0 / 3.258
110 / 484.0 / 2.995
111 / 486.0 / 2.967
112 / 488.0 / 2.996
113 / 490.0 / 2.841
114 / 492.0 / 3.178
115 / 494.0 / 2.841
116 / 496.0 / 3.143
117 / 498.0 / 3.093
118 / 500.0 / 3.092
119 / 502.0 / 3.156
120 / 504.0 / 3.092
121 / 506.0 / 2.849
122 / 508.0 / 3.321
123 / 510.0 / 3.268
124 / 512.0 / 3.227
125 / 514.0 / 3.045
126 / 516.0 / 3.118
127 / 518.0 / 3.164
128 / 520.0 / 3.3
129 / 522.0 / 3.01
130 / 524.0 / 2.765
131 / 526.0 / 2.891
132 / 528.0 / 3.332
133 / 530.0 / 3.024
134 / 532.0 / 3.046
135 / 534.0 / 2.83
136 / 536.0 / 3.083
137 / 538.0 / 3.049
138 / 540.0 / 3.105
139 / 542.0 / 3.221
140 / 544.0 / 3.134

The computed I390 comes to 1.1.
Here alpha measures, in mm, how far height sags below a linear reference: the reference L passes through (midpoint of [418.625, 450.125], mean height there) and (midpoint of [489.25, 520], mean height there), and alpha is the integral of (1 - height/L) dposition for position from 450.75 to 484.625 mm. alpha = 2.4 mm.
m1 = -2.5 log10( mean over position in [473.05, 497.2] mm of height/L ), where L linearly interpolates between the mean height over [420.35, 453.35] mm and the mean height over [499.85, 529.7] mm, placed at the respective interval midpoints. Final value 0.09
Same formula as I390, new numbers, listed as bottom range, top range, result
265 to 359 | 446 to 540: 1.03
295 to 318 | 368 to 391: 1.05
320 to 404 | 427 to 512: 1.06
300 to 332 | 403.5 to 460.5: 1.15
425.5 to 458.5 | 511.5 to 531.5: 0.87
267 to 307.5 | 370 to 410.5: 1.01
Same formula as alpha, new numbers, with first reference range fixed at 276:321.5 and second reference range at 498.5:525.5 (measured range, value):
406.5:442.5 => -3.2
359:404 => -0.3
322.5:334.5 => 0.1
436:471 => -3.6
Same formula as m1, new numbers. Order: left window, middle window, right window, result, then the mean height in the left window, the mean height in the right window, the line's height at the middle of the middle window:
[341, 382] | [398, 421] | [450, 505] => -0.002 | 3.05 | 3.07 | 3.06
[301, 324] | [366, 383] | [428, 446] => 0.089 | 2.88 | 3.7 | 3.29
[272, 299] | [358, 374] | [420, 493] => 0.074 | 3.1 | 3.26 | 3.18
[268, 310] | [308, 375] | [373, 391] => 0.021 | 3.03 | 3.08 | 3.06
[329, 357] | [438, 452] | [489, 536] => -0.196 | 3.08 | 3.07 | 3.07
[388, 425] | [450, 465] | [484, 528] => -0.007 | 3.08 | 3.07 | 3.07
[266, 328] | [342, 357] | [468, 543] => -0.037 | 3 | 3.07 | 3.02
